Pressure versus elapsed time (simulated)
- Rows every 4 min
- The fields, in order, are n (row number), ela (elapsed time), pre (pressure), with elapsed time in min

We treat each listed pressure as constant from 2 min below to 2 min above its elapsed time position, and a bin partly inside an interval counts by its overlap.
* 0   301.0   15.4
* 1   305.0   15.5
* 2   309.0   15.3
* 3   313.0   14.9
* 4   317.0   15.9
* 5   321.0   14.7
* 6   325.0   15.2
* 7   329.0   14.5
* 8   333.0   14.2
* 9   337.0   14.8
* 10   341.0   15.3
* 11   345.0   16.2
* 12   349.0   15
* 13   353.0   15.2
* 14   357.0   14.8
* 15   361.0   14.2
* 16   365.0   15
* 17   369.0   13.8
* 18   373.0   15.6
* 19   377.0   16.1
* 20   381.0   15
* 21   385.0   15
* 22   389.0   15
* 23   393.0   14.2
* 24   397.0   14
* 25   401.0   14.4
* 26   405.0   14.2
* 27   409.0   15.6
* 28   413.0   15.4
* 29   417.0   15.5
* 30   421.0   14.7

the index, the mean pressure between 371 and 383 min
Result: 15.6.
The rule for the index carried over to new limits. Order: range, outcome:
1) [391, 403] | 14.2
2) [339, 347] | 15.8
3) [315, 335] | 14.9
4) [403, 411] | 14.9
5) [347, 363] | 14.8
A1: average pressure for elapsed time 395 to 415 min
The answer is 14.7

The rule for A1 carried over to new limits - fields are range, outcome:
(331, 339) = 14.5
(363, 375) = 14.8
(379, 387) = 15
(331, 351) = 15.1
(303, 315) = 15.2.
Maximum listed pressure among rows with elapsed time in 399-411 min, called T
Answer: 15.6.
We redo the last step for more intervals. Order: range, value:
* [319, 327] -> 15.2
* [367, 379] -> 16.1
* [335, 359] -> 16.2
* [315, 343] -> 15.9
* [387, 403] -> 15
